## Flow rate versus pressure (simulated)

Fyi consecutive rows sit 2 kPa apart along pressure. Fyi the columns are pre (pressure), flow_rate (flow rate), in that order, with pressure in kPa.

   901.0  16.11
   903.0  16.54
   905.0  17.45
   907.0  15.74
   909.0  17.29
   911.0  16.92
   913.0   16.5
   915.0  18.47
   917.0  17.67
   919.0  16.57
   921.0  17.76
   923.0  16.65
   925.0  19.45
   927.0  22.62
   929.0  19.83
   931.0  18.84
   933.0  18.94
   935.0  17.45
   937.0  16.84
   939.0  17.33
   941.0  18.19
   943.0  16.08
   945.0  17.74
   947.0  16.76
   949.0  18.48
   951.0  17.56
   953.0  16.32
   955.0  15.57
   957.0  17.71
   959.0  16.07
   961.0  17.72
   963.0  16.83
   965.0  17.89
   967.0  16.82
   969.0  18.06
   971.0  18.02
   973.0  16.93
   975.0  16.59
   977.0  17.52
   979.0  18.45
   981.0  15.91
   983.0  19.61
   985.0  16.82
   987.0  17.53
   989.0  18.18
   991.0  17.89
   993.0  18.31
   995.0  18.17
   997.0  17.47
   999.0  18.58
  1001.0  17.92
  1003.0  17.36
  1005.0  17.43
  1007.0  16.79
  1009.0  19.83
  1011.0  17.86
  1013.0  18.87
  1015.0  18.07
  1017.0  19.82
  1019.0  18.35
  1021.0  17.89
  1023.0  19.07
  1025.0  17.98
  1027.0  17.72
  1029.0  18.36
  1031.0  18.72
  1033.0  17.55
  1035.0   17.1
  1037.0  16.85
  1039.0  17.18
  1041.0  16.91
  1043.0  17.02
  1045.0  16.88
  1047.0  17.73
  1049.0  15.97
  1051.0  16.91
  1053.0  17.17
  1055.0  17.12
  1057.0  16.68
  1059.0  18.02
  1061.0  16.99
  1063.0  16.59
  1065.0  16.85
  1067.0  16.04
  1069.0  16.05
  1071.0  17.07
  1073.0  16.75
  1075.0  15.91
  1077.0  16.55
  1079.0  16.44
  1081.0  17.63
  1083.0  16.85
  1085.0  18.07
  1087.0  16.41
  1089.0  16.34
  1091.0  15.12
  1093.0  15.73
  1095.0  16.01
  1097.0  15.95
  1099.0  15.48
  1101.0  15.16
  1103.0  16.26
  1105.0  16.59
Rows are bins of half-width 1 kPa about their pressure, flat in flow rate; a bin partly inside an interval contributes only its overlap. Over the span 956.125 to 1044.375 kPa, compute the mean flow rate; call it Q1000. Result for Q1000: 17.8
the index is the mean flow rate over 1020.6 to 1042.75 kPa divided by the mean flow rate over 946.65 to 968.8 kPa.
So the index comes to 1.04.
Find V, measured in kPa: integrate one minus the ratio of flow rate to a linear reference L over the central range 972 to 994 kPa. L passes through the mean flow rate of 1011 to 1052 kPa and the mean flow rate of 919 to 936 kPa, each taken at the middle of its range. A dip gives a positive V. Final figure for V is 0.8 kPa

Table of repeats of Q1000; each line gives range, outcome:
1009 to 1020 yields 18.7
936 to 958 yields 17.1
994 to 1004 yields 17.9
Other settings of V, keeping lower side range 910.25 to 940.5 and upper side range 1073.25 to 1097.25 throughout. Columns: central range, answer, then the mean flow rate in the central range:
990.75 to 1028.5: -2.1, 18.2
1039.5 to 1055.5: -0.1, 17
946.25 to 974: 0.9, 17.2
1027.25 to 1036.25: -0.5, 17.9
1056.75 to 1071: -0.1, 16.8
